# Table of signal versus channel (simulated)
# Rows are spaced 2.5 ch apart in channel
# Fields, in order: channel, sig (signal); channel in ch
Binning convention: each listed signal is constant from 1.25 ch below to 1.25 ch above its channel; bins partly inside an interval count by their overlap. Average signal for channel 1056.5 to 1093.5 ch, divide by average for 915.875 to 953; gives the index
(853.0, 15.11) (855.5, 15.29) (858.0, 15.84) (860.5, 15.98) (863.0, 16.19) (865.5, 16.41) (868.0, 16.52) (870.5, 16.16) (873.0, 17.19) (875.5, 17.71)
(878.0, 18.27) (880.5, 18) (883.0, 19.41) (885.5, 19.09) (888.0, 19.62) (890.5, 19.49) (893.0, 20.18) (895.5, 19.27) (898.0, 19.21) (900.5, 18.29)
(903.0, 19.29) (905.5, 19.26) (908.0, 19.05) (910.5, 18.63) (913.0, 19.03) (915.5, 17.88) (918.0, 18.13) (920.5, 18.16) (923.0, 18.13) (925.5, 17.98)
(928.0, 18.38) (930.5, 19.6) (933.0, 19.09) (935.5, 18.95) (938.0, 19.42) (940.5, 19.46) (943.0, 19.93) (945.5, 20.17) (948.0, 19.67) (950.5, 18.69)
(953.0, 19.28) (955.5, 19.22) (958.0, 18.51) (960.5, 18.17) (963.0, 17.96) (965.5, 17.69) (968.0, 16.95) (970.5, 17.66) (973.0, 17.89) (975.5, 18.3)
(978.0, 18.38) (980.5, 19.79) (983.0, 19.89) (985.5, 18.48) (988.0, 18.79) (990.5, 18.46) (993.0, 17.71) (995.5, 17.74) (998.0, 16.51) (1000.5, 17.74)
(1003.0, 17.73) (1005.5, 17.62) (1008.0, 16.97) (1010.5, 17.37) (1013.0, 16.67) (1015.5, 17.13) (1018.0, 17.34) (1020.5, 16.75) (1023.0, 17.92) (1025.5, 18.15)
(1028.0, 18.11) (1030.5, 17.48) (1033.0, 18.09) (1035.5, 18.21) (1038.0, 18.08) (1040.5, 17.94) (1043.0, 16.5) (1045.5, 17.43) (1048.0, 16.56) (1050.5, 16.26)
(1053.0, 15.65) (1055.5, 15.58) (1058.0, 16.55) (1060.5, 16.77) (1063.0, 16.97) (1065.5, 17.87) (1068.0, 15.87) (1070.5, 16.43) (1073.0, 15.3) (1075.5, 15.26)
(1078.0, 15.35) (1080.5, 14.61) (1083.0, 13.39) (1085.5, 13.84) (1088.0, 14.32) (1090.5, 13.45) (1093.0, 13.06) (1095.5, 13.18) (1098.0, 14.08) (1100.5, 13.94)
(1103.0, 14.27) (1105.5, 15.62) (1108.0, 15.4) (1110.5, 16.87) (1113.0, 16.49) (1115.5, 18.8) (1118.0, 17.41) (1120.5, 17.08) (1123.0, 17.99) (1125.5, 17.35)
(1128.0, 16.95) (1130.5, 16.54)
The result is 0.8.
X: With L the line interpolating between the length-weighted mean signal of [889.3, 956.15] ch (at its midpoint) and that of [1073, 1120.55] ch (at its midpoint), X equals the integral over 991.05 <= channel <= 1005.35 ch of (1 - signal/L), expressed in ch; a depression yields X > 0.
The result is -0.2 ch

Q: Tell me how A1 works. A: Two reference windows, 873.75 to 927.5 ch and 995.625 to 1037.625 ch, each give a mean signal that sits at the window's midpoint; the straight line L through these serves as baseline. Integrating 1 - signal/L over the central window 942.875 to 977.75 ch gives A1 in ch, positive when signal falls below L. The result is -0.8 ch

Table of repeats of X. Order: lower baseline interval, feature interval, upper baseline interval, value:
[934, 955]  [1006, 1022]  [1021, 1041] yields 1.0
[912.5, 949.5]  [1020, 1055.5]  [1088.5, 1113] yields -2.5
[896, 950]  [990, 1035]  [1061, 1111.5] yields -2.1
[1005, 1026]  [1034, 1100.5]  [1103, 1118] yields 4.7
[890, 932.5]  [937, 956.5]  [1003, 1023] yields -1.3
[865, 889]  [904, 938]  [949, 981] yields -1.1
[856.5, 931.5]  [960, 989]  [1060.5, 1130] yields -2.0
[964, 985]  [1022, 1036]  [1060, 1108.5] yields -1.1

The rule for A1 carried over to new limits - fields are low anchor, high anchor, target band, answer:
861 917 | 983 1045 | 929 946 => -1.3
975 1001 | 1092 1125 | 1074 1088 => 1.6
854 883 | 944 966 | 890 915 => -2.2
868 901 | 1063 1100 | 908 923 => -0.4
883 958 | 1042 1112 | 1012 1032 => -1.0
